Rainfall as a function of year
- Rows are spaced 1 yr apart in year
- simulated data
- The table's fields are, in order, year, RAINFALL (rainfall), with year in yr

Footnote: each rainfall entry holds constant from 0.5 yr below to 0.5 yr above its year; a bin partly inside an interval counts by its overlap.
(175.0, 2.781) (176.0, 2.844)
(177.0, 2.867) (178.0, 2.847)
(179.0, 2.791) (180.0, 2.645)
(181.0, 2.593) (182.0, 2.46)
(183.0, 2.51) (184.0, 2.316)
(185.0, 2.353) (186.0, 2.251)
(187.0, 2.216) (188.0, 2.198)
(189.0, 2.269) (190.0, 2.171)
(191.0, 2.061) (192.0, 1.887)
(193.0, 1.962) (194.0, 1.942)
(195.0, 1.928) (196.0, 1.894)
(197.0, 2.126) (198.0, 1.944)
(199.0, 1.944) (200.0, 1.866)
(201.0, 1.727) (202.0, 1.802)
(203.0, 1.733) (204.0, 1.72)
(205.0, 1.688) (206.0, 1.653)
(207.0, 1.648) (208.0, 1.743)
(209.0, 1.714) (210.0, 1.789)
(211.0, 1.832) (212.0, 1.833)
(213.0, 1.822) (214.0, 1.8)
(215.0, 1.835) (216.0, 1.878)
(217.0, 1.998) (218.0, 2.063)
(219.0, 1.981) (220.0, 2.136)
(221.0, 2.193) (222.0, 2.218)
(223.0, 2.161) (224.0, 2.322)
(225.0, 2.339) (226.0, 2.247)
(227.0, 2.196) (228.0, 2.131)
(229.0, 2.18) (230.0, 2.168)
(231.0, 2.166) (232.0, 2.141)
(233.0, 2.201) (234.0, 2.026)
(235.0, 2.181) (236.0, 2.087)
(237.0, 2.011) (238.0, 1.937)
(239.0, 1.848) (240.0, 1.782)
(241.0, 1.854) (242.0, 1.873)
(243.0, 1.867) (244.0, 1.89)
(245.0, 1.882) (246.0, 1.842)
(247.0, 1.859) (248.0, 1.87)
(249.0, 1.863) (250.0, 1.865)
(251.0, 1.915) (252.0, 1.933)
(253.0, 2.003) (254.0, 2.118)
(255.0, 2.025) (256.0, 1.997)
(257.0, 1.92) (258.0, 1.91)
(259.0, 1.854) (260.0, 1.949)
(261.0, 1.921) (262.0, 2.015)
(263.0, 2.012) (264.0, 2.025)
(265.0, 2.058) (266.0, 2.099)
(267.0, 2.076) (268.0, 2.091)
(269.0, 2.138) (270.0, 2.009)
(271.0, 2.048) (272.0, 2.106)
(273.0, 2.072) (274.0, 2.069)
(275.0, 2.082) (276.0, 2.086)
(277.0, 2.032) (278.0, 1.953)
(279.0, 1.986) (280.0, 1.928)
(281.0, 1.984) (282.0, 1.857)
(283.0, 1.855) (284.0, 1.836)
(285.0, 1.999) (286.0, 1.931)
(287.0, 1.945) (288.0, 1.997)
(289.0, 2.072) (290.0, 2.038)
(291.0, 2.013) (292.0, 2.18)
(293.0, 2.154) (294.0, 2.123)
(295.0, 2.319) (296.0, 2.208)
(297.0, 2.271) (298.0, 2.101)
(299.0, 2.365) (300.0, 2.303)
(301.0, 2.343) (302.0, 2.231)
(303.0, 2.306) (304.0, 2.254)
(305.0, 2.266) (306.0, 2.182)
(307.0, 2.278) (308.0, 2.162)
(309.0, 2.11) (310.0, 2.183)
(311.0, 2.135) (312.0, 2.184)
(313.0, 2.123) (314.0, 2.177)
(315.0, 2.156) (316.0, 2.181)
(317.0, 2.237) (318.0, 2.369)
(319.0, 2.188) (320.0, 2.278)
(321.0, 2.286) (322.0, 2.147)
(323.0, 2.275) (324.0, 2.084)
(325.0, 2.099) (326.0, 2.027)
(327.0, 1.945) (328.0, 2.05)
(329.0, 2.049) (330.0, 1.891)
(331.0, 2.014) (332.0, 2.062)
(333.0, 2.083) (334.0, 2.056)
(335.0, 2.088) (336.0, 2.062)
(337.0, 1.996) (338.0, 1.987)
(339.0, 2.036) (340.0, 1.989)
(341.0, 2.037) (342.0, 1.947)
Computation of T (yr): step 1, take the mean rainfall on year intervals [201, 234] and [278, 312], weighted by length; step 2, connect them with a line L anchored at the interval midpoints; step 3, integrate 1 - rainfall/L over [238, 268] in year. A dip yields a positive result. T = 1.5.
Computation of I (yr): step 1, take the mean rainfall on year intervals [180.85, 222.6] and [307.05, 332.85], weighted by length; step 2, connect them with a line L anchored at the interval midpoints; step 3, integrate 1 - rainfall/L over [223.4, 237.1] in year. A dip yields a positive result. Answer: -1.0 yr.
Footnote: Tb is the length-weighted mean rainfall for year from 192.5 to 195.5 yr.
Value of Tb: 1.94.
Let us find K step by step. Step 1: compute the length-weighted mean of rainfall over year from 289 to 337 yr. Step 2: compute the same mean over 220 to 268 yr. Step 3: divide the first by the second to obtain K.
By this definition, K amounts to 1.1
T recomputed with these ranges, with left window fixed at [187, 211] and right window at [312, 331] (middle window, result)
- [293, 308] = -1.1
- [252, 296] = 0.5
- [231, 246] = 0.0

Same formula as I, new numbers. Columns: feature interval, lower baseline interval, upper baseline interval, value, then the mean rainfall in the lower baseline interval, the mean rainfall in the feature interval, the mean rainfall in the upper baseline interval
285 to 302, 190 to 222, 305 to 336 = -0.5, 1.89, 2.15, 2.14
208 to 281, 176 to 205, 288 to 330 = 5.9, 2.18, 2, 2.18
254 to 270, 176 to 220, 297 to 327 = 1.0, 2.06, 2.01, 2.2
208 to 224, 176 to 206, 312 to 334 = 1.5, 2.17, 1.96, 2.13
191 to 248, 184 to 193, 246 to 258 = 2.7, 2.17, 1.96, 1.94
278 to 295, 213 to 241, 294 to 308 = 1.7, 2.07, 2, 2.25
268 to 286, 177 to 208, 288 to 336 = 1.2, 2.11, 2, 2.16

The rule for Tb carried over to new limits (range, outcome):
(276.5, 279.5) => 1.99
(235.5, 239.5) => 1.97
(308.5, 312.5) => 2.15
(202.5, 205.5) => 1.71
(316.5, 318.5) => 2.3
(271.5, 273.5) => 2.09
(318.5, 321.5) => 2.25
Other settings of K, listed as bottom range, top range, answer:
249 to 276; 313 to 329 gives 1.08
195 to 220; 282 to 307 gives 1.16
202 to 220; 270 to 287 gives 1.09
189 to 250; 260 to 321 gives 1.08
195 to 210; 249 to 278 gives 1.12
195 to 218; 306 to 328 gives 1.19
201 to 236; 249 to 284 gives 1.01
